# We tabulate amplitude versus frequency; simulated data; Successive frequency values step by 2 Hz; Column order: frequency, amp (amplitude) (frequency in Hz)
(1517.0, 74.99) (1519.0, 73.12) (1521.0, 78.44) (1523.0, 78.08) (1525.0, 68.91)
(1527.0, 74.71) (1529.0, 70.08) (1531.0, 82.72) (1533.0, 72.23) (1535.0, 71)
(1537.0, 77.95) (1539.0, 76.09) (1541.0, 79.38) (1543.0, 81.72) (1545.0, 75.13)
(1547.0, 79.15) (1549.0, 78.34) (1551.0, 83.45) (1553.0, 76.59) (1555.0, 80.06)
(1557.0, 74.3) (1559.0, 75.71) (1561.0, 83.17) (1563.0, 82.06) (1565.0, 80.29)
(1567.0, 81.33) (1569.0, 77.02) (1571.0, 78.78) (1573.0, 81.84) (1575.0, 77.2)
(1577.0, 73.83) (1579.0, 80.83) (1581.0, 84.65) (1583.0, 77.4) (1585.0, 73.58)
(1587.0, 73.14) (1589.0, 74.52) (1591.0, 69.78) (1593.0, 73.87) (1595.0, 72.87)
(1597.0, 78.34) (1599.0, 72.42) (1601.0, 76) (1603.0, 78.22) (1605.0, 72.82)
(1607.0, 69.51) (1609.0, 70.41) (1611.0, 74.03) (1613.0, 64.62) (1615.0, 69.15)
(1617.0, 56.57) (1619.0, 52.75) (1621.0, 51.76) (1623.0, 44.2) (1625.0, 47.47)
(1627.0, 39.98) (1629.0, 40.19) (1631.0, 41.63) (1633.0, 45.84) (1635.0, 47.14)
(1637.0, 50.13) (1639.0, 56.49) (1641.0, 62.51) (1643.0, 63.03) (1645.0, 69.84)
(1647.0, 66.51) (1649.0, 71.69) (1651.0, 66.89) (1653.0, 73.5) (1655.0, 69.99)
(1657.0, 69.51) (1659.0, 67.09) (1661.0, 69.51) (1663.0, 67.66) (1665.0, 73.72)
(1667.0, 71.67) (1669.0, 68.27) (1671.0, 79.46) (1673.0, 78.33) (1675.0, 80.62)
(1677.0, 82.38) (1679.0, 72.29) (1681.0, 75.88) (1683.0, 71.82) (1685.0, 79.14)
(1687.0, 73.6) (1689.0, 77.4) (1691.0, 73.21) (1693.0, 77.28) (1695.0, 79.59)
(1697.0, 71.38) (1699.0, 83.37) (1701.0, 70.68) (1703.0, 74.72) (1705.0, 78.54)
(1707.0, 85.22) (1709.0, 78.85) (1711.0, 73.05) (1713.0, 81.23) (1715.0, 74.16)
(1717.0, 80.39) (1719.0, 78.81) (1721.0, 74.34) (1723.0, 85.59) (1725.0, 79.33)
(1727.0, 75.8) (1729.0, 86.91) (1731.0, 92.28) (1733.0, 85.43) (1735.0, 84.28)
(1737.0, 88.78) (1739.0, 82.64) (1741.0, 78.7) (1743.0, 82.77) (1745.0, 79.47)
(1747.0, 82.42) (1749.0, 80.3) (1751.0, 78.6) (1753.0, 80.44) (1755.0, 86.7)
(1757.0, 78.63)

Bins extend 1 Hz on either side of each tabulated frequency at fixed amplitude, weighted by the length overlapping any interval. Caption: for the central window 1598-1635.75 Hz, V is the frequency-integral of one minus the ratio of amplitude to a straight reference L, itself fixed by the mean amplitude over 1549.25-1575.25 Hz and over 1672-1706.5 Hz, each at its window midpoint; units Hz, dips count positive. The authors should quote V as 9.4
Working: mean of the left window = 79.4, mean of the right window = 76.6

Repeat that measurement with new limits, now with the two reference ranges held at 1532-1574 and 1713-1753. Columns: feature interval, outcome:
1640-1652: 1.99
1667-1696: 1.60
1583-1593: 0.72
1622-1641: 7.86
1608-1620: 2.24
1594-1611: 1.16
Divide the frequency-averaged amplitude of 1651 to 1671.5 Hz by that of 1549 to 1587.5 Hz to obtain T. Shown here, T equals 0.90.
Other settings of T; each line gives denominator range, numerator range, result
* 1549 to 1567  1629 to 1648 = 0.69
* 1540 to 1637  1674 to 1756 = 1.13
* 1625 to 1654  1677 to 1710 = 1.36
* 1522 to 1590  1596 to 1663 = 0.80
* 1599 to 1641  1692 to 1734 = 1.37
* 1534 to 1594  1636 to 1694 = 0.91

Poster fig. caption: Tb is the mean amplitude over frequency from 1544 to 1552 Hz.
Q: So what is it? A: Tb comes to 79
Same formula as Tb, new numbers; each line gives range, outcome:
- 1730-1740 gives 86.7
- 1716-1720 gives 79.6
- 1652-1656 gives 71.7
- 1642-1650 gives 67.8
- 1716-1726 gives 79.7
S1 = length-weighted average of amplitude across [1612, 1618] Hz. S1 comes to 63.4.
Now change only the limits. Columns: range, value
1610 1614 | 69.3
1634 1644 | 55.9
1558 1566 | 80.3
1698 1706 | 76.8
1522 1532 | 74.9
